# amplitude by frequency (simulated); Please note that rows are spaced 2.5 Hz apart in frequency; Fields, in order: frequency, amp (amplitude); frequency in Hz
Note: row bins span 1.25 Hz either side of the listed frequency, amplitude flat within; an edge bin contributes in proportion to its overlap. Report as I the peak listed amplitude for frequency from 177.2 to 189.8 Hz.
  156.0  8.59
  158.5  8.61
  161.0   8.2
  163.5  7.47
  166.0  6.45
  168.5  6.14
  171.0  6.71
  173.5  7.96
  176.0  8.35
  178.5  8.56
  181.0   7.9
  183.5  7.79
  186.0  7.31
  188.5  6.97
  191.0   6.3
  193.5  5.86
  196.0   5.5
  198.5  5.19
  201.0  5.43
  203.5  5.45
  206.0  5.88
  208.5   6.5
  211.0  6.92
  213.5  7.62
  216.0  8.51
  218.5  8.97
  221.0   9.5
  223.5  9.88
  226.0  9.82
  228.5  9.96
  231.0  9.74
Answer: 8.56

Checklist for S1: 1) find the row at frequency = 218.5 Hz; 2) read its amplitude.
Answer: 8.97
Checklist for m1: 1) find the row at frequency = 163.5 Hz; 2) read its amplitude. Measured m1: 7.47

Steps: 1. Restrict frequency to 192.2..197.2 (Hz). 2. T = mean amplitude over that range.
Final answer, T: 5.69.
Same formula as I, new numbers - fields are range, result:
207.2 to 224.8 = 9.88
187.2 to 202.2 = 6.97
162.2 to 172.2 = 7.47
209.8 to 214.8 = 7.62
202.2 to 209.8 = 6.5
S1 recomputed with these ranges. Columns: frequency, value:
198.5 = 5.19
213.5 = 7.62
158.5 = 8.61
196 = 5.5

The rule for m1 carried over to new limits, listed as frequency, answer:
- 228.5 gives 9.96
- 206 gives 5.88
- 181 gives 7.9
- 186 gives 7.31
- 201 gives 5.43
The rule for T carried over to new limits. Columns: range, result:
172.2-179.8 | 8.28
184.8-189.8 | 7.13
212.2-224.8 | 8.89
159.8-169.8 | 7.06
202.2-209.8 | 5.95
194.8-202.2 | 5.37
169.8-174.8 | 7.35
